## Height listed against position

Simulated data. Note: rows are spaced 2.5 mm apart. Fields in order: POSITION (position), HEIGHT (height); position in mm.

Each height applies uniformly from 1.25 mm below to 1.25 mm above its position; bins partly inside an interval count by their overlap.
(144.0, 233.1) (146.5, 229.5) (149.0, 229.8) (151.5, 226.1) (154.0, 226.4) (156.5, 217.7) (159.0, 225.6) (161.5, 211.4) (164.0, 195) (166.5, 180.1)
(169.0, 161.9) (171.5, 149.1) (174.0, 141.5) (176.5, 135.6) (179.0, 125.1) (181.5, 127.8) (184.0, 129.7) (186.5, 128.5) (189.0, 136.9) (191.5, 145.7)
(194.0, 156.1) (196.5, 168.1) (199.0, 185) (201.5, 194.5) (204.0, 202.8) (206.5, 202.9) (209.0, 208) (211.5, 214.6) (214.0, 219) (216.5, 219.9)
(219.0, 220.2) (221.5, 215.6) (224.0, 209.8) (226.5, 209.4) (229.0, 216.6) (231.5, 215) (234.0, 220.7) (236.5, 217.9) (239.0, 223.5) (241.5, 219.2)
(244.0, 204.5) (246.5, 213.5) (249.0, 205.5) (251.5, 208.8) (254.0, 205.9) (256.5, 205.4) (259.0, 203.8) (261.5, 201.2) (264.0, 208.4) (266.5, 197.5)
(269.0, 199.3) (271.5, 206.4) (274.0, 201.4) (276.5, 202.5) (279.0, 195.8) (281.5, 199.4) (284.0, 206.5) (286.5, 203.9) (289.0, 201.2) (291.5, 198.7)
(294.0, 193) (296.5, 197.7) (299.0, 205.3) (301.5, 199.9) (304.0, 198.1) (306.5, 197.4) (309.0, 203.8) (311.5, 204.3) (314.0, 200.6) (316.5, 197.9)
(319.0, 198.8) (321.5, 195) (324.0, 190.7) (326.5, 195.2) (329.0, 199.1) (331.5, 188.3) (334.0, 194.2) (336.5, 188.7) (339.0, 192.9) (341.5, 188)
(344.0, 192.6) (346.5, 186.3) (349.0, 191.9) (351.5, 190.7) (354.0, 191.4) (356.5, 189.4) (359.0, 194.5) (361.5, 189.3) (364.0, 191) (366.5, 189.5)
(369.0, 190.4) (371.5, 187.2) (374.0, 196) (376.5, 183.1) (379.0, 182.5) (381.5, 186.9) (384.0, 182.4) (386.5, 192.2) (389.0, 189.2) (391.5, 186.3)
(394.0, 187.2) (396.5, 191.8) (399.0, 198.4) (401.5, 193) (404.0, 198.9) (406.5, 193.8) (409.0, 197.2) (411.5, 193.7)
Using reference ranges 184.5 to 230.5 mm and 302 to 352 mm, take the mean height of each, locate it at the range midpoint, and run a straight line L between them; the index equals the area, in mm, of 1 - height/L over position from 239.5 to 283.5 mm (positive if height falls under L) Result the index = -2.80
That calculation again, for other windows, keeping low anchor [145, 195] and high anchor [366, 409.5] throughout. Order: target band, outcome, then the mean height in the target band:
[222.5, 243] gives -4.3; 216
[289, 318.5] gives -2.5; 200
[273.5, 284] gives -1.0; 200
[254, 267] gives -1.6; 204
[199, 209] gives -1.3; 199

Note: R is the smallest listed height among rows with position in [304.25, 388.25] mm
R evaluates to 182.4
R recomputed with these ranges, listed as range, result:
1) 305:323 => 195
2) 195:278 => 168.1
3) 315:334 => 188.3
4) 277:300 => 193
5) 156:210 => 125.1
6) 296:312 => 197.4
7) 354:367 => 189.3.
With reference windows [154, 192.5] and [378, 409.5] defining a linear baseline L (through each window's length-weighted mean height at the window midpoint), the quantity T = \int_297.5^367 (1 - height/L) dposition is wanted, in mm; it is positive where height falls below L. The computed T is -4.4 mm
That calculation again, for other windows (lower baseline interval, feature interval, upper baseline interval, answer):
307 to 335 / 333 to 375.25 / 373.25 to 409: 0.7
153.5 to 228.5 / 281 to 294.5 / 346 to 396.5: -1.1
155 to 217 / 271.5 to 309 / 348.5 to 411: -3.5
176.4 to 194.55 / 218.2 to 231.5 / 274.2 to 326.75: -4.8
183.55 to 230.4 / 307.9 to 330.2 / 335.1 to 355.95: -1.0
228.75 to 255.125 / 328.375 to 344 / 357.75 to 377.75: 0.4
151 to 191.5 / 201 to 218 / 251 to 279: -2.5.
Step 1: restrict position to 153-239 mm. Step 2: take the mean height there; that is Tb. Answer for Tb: 187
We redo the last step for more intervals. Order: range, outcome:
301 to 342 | 196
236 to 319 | 204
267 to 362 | 197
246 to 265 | 206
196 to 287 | 207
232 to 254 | 214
